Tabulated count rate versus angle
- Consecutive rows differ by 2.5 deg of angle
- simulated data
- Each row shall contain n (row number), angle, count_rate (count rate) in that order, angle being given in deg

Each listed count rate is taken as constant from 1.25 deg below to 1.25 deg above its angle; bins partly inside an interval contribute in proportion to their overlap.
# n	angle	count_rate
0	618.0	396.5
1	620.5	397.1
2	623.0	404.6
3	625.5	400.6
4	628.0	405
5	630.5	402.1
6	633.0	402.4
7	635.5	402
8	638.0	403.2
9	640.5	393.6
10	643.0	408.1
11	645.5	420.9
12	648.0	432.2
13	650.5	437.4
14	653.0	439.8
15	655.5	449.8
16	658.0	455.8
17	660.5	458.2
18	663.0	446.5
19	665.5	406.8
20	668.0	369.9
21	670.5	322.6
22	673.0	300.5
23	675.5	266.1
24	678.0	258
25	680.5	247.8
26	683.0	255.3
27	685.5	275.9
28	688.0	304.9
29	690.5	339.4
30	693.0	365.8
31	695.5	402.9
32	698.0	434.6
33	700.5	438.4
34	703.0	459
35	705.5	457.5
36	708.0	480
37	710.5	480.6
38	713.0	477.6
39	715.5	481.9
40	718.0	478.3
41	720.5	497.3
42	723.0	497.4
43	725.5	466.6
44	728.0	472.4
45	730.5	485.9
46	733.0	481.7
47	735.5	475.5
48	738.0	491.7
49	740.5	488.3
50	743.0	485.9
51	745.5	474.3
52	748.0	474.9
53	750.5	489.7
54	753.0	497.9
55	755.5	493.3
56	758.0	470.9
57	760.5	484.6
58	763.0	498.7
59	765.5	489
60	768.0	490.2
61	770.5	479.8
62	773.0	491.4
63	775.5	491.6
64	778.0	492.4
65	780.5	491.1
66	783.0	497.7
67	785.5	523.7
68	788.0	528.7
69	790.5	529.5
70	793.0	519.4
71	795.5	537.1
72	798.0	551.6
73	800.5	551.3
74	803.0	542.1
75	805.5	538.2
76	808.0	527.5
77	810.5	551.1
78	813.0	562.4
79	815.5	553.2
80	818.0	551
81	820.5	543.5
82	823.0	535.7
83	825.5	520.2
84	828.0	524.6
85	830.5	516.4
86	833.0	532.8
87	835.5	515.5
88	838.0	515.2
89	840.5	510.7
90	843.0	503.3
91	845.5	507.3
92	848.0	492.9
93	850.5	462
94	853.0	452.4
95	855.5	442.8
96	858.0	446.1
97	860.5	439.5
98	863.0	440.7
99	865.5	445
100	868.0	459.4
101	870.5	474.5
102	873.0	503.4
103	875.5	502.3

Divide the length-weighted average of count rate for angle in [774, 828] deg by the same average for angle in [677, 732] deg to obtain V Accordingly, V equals 1.28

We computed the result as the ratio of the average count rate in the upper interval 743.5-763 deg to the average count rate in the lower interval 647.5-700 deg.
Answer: 1.3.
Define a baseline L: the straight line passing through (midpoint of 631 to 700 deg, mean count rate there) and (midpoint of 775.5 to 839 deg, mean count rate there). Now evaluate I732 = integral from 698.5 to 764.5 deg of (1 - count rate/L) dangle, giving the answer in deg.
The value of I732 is -4.9 deg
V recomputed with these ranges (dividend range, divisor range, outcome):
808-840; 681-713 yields 1.37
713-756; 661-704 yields 1.39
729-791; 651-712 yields 1.29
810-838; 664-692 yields 1.75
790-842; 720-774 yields 1.10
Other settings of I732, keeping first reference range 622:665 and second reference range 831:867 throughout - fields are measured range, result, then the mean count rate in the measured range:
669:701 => 8.2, 322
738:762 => -1.8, 485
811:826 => -2.4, 546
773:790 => -1.6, 504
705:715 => -0.8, 476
